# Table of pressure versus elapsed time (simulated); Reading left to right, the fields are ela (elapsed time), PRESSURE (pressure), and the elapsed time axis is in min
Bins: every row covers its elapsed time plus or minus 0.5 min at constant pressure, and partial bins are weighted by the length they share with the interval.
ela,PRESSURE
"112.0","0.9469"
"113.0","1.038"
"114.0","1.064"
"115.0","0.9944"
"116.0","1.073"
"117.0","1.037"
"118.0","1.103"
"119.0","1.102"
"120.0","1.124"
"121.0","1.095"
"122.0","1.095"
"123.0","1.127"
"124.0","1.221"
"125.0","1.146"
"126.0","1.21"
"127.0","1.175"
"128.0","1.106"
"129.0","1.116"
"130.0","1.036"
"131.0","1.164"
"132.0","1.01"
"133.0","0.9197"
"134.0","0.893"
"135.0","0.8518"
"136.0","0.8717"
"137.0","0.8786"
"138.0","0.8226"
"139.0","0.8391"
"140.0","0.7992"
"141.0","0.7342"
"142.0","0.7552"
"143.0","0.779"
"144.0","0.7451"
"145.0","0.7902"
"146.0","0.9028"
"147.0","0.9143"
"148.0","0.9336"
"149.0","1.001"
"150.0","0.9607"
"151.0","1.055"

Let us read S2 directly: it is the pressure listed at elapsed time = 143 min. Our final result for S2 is 0.779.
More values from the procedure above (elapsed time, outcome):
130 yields 1.036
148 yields 0.9336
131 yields 1.164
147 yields 0.9143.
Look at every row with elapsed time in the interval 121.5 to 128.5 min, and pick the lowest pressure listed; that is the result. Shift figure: 1.095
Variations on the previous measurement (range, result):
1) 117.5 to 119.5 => 1.102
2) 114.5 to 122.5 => 0.9944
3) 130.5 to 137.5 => 0.8518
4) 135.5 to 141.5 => 0.7342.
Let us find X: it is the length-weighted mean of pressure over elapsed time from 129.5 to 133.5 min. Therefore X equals 1.03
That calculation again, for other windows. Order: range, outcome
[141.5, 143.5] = 0.767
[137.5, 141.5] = 0.799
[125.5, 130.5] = 1.13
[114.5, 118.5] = 1.05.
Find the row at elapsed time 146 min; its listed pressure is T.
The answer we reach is 0.9028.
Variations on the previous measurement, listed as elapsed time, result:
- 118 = 1.103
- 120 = 1.124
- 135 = 0.8518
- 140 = 0.7992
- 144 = 0.7451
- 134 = 0.893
